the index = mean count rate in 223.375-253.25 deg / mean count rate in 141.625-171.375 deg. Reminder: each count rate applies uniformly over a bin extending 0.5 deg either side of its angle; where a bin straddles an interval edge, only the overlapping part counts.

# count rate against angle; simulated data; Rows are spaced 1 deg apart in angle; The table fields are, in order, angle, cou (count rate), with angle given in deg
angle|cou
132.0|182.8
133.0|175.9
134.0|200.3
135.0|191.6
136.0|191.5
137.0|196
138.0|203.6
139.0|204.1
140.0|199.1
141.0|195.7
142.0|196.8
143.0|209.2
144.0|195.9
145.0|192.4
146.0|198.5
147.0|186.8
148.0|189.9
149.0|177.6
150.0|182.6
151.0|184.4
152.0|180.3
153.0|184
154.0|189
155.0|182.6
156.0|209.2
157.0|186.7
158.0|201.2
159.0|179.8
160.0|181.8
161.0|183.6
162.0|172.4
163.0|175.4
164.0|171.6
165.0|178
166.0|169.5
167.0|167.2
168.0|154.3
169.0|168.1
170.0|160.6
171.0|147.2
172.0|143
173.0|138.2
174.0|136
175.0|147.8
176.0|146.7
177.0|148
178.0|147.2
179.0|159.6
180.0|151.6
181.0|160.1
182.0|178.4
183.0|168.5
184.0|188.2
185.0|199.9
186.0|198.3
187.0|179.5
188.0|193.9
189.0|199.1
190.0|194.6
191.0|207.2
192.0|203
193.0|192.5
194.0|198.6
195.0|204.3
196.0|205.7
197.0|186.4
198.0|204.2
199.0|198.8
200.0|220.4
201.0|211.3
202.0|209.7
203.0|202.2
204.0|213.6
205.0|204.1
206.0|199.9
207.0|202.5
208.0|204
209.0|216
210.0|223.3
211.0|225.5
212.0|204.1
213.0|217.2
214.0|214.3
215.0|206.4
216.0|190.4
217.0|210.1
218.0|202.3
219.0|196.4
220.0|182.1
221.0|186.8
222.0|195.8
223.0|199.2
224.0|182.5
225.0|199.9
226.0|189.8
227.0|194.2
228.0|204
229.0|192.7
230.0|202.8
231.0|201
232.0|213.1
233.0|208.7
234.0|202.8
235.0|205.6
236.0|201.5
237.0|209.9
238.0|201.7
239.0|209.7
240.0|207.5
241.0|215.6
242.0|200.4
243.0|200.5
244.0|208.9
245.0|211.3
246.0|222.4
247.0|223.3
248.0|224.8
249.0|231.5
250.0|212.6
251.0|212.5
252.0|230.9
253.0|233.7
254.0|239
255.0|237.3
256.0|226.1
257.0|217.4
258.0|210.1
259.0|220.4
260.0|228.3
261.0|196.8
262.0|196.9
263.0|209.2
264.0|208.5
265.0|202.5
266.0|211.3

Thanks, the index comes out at 1.1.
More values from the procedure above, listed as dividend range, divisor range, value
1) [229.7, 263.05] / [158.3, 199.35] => 1.22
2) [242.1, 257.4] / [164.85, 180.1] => 1.44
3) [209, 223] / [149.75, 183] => 1.21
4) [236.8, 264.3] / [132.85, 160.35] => 1.13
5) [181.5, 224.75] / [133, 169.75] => 1.07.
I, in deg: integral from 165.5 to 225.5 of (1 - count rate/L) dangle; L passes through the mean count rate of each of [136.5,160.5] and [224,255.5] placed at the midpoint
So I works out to 4.2 deg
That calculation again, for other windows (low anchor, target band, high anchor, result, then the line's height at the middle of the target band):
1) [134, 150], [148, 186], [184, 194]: 4.8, 196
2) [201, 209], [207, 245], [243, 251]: 1.5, 212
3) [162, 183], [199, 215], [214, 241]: -2.3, 185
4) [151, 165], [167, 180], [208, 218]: 2.8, 192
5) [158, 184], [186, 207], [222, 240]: -2.6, 179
